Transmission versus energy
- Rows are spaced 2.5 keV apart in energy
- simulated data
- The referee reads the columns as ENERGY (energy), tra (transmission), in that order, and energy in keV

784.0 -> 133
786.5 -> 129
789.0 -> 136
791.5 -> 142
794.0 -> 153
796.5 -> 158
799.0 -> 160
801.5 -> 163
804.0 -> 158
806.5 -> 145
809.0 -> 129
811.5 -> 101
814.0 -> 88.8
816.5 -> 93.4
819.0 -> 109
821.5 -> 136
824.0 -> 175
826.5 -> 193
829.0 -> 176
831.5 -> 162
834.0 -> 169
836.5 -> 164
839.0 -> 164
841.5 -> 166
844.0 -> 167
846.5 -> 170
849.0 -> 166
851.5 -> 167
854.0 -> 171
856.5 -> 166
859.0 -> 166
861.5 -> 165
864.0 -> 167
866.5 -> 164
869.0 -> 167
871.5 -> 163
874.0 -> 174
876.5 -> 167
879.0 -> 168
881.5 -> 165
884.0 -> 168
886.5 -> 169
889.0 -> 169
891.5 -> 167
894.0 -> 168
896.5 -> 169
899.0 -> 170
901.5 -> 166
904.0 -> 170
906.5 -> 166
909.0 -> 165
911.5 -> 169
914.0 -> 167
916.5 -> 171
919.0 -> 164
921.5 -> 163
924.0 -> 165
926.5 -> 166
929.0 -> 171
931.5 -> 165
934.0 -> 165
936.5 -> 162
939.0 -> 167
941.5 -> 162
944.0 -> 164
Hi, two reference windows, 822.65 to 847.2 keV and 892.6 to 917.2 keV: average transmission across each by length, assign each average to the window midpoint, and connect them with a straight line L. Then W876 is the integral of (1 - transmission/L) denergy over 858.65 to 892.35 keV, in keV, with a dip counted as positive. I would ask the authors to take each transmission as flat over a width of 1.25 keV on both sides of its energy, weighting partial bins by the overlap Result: 0.4 keV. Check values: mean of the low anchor 170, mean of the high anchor 168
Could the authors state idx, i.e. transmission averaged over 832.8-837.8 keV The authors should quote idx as 166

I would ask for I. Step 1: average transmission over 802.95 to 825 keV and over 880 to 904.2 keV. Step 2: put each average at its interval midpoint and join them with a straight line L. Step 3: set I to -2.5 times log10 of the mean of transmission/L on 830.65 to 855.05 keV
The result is -0.18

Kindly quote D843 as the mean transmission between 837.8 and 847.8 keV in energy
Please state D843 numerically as 167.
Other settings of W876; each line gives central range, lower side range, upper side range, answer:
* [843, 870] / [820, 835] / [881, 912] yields 0.1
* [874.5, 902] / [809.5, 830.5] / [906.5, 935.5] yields -2.1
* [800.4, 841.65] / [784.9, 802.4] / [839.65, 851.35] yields 3.2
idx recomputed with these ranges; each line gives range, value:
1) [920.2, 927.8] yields 165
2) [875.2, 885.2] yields 167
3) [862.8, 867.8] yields 166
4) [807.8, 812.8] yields 115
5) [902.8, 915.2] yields 167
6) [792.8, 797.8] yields 156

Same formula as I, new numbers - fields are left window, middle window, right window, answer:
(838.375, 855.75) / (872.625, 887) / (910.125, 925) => -0.01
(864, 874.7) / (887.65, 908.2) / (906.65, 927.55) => -0.01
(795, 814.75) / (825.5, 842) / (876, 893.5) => -0.14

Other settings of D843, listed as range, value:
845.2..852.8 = 168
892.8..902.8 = 168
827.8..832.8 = 169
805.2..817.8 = 112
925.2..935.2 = 167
